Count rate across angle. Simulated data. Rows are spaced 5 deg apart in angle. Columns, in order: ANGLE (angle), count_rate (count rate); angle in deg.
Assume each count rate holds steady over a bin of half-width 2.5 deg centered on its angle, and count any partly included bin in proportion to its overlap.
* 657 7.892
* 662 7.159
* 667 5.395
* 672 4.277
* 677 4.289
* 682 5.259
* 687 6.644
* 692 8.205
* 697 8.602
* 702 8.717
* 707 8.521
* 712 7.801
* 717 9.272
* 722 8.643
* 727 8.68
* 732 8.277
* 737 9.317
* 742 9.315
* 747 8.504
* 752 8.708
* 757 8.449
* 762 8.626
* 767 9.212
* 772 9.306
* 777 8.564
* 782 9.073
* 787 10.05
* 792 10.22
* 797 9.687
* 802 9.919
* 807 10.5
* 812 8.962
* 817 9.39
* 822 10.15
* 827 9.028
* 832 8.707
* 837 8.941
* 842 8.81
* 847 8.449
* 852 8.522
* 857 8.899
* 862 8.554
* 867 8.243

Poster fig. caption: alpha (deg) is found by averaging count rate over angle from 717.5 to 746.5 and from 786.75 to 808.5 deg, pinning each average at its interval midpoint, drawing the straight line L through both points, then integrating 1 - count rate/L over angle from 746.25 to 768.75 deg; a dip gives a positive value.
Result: 1.5 deg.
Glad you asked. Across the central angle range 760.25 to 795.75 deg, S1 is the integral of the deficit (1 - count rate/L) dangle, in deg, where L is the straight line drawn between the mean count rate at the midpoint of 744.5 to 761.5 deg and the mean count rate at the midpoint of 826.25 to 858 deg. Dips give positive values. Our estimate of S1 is -2.91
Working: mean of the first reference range 8.56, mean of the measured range 9.32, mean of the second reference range 8.74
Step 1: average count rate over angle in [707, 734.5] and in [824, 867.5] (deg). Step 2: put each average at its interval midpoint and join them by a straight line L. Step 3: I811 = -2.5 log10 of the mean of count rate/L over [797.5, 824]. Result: -0.13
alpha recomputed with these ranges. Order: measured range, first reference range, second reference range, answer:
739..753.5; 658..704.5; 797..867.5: -2.3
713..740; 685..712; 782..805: -0.4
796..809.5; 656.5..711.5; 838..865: -3.3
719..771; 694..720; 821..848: -0.6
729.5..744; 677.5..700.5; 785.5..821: -1.4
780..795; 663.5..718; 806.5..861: -2.6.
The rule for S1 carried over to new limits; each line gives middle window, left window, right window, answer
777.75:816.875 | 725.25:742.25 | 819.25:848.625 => -3.2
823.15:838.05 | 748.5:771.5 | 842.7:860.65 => -0.6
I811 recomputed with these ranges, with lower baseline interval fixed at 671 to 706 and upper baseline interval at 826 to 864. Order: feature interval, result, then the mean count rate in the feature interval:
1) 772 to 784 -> -0.13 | 8.91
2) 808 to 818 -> -0.13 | 9.34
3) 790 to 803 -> -0.22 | 9.93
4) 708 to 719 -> -0.20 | 8.5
